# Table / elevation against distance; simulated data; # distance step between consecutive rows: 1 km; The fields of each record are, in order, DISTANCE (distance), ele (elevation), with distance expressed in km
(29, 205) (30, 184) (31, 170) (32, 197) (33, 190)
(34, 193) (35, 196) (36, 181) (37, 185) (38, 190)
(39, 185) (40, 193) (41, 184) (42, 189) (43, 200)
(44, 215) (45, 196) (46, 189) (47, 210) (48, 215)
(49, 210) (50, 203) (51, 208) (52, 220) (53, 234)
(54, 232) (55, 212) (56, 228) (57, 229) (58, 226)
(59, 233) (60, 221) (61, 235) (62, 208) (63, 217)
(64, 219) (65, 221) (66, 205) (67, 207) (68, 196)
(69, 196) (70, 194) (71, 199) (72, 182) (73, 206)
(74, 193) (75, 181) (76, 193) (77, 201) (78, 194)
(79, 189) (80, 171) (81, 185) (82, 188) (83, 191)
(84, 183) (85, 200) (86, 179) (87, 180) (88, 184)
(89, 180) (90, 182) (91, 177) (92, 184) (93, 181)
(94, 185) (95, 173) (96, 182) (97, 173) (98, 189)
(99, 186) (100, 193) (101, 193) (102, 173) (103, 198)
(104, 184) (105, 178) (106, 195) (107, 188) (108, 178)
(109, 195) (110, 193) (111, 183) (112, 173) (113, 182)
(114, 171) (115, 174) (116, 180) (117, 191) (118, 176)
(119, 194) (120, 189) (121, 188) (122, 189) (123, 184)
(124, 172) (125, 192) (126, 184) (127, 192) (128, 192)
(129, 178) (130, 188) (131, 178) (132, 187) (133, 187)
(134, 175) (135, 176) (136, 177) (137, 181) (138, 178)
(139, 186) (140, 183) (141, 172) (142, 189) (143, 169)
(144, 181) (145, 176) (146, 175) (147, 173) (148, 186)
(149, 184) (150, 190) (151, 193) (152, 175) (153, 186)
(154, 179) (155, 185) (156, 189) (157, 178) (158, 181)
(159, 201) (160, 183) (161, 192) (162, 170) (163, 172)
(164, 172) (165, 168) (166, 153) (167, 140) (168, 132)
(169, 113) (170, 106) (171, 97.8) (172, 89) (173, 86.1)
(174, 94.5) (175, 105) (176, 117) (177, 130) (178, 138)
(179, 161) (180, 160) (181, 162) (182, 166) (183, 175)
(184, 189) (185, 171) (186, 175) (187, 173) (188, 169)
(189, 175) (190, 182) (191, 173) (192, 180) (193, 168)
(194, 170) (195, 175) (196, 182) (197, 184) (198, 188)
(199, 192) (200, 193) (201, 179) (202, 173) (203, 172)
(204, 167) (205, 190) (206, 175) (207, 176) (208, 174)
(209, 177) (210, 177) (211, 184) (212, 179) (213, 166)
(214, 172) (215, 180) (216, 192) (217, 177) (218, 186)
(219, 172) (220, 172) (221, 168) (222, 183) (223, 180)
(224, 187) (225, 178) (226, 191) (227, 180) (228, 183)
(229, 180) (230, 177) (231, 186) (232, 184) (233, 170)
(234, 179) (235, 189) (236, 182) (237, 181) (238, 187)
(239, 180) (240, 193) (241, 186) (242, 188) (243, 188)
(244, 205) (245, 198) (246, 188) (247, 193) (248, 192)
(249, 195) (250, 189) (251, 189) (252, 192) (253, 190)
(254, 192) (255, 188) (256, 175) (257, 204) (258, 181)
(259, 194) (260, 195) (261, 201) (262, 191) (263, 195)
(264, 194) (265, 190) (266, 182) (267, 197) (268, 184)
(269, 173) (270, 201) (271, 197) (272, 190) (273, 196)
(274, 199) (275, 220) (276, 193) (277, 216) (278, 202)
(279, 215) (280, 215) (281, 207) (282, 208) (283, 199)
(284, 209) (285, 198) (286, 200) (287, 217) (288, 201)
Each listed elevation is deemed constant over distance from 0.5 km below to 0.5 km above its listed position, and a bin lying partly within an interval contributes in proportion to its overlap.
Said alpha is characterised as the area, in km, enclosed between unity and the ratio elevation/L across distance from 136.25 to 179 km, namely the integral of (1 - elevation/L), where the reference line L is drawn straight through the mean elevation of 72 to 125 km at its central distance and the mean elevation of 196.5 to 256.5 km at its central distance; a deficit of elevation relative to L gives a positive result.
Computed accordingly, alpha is 5.4 km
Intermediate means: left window 185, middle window 161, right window 183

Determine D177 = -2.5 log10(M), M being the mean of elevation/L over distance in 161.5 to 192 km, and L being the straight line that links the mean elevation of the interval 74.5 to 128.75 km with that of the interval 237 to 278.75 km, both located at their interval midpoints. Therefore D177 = 0.27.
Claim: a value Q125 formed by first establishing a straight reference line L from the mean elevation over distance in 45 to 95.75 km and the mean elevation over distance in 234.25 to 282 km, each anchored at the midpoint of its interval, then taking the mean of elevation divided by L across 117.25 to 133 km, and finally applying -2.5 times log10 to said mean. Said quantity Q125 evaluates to 0.07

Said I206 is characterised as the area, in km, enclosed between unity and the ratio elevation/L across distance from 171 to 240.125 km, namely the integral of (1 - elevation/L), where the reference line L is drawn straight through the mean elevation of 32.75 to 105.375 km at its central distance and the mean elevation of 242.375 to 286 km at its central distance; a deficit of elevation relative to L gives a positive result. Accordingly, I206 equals 9.1 km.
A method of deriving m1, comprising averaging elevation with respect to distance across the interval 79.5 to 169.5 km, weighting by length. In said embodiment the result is 181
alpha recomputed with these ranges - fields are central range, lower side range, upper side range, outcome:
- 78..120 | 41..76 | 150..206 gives 2.1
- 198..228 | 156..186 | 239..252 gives -1.1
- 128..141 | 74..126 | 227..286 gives 0.4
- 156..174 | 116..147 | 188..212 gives 3.2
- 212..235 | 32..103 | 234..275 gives 1.5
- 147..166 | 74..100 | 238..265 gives 0.6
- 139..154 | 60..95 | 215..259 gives 0.7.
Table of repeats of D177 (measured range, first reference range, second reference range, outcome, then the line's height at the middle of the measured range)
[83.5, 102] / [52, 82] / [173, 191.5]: 0.069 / 195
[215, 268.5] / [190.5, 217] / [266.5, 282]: 0.021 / 190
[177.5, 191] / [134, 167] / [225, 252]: 0.080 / 182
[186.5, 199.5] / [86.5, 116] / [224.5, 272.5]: 0.051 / 186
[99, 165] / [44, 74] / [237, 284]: 0.126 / 206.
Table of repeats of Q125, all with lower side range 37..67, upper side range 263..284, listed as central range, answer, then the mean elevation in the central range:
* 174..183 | 0.397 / 142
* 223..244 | 0.098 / 184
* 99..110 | 0.112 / 188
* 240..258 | 0.052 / 191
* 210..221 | 0.141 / 178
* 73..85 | 0.109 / 189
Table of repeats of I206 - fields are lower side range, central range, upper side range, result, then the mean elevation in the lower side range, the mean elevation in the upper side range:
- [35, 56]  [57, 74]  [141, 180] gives -1.3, 203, 158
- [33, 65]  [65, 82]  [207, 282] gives 1.0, 208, 188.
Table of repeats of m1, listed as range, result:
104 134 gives 184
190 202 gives 180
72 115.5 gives 185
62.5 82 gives 197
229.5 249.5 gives 187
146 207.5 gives 165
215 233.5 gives 180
